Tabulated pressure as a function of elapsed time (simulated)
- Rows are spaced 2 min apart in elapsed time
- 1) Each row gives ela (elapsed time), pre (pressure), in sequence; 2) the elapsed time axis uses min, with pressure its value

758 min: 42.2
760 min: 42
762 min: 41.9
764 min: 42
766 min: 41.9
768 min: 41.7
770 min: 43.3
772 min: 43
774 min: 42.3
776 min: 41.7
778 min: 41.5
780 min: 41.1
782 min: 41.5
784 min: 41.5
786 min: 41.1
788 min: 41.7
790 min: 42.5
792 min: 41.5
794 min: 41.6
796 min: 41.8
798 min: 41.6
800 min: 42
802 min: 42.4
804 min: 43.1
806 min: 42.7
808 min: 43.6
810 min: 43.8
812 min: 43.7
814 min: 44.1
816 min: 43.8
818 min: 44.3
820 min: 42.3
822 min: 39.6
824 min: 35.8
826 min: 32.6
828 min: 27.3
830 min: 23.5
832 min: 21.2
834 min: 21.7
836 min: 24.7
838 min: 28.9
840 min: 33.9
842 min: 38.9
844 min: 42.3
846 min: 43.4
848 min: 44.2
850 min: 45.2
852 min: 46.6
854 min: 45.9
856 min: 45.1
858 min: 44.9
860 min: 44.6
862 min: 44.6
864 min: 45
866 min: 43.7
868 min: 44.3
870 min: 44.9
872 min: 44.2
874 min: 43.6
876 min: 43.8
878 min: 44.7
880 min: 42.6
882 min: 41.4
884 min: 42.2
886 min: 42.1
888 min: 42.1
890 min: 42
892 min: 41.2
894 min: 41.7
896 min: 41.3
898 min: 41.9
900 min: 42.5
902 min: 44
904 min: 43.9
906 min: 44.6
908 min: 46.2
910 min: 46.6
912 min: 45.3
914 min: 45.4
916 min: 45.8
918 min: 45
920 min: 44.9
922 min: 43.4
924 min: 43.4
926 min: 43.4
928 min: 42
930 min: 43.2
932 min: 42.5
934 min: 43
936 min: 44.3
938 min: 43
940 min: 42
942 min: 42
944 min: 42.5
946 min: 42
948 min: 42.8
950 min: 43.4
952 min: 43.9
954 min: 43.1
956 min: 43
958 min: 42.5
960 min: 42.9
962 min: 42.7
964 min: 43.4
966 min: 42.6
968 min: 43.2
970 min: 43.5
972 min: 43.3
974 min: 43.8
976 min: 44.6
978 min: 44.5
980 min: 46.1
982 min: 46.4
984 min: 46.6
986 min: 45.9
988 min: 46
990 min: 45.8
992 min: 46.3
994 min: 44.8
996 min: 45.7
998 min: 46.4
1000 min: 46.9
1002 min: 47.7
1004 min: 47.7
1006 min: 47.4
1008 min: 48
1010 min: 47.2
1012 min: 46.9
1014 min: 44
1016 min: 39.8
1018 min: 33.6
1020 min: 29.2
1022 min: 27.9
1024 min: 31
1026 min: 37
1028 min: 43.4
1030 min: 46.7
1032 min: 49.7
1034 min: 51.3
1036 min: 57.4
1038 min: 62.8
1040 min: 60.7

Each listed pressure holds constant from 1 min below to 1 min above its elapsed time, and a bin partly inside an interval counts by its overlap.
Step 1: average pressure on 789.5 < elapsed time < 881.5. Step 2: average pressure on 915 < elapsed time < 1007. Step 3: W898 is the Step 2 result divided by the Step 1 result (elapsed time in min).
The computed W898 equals 1.10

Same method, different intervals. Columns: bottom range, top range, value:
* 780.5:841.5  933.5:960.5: 1.13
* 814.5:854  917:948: 1.19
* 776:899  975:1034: 1.07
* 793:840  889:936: 1.17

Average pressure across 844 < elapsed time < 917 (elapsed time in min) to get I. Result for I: 43.9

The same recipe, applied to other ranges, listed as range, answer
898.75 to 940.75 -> 44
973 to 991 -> 45.5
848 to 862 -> 45.2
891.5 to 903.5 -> 42.2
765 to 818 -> 42.4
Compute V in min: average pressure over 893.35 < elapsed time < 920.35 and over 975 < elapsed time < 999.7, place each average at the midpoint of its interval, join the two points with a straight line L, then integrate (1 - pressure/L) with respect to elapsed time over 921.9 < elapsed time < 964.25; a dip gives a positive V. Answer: 1.9 min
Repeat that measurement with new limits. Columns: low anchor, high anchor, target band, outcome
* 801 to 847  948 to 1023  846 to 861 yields -2.8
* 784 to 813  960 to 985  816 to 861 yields 5.8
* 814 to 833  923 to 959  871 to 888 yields -1.9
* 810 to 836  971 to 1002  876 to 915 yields -3.5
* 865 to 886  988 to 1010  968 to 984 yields 0.5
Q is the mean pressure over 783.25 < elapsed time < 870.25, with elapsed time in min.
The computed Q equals 40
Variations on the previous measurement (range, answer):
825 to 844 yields 28.8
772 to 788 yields 41.6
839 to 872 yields 43.6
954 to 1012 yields 45.2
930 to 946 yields 42.7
